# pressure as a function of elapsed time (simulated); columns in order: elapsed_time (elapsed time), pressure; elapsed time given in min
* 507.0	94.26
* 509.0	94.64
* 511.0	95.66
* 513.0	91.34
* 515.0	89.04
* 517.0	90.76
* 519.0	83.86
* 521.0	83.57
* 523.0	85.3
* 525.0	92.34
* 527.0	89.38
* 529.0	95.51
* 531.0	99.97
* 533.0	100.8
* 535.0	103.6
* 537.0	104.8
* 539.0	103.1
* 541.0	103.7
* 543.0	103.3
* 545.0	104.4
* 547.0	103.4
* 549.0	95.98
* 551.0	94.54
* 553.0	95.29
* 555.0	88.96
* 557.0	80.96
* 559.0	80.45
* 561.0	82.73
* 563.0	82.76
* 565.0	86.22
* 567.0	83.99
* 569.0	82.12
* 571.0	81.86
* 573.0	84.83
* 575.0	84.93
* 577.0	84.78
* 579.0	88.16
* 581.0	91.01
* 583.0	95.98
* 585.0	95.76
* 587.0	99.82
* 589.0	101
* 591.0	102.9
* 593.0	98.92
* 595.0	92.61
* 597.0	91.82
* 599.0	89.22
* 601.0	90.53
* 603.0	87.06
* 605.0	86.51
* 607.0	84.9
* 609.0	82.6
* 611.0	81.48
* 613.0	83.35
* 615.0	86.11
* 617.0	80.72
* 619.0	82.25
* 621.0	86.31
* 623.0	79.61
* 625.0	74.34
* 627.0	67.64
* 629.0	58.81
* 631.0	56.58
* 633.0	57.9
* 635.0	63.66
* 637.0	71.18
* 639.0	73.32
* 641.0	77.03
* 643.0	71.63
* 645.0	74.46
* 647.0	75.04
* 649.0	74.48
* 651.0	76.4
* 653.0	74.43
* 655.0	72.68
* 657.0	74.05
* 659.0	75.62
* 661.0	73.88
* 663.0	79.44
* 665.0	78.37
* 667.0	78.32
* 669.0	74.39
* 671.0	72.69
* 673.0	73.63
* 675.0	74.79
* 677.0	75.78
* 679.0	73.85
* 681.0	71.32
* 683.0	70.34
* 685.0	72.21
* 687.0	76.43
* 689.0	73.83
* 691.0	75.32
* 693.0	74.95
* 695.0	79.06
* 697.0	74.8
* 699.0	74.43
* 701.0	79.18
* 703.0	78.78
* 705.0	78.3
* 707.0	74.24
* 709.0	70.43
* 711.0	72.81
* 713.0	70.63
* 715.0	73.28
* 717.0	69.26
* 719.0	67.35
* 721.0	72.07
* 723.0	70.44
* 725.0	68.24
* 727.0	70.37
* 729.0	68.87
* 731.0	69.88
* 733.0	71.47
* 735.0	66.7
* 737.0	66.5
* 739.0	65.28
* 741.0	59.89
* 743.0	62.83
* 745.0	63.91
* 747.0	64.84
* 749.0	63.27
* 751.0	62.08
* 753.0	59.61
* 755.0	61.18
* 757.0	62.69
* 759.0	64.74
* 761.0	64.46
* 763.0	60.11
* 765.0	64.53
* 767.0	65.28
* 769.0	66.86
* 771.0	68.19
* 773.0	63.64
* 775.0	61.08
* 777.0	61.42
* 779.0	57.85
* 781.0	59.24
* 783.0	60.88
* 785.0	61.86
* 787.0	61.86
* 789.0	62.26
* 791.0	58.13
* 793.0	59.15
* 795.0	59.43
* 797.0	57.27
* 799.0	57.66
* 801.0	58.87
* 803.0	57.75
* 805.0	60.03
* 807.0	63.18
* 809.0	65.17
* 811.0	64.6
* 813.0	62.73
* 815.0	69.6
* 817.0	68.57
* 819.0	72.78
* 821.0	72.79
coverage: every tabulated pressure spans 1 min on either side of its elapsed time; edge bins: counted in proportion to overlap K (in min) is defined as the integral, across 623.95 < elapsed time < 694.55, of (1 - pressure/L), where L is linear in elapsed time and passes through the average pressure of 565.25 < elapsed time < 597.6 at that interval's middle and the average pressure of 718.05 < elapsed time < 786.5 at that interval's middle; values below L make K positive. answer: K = 5.6 min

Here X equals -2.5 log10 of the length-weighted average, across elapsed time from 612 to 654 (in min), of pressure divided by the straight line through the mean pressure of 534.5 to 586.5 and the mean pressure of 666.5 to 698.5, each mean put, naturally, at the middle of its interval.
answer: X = 0.11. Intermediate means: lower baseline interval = 91.8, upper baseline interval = 74.4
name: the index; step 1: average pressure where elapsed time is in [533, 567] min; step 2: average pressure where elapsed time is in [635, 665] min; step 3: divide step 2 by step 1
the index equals 0.79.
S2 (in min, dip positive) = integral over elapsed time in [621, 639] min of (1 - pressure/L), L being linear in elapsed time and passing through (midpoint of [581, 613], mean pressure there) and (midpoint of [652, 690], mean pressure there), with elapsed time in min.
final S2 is 3.5 min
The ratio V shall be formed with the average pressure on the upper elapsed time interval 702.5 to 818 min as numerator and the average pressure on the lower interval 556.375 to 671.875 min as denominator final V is 0.8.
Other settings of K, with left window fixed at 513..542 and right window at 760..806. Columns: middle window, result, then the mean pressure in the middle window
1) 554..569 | 1.08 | 83.6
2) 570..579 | 0.39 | 84.6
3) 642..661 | 0.99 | 74.3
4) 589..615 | -1.45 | 89.7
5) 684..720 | -1.20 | 74.2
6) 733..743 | 0.30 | 65.1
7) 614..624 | -0.04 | 83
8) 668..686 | 0.44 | 73.2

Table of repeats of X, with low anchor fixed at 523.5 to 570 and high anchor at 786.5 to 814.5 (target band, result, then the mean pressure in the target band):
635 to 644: 0.13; 72.2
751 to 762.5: 0.07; 62.4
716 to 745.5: 0.04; 67.6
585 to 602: -0.10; 95.8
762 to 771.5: 0.00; 64.8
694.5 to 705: -0.05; 77.3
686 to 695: -0.01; 75.6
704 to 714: -0.01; 73.3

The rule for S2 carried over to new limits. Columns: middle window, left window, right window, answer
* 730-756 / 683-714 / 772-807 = 1.24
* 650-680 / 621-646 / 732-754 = -3.18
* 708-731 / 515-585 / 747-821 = 0.09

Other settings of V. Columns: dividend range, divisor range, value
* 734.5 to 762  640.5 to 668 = 0.84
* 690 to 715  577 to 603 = 0.80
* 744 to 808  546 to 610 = 0.69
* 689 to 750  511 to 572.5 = 0.77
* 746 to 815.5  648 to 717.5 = 0.83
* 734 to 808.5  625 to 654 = 0.89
